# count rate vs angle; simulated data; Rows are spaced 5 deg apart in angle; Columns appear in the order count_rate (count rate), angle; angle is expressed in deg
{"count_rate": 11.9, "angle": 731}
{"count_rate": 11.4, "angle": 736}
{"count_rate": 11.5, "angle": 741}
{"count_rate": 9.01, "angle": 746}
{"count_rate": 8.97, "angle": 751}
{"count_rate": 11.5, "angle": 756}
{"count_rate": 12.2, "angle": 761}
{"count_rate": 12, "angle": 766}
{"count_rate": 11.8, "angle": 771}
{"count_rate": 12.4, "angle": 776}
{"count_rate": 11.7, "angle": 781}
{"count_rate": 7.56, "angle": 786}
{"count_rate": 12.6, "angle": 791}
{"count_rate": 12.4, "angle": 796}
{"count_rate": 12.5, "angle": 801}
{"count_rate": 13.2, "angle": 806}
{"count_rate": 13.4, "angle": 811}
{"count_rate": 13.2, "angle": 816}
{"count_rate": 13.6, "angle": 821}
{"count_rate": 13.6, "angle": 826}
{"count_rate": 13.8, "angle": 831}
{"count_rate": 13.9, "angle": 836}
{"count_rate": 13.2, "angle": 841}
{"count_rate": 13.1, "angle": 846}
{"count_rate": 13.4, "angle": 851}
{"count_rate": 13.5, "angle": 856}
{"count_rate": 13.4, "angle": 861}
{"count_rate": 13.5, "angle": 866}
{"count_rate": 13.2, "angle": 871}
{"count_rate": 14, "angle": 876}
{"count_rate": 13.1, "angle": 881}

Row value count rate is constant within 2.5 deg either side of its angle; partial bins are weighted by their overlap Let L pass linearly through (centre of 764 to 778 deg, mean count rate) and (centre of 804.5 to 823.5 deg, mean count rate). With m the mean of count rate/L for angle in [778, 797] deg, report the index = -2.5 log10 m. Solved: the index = 0.14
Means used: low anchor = 12.1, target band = 11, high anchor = 13.4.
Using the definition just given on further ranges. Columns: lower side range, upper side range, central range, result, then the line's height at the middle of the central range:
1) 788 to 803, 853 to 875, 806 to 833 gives -0.063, 12.7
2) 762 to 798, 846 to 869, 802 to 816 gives -0.083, 12.2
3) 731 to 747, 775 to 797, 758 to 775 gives -0.086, 11.1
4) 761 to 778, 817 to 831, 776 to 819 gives 0.067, 12.9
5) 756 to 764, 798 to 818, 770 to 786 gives 0.098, 12.4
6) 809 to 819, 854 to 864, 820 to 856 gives -0.010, 13.4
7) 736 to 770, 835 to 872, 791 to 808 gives -0.052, 12.1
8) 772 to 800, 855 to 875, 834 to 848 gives -0.047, 12.8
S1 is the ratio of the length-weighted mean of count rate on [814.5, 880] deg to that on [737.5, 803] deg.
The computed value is 1.2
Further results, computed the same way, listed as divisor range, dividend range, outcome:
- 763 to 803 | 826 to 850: 1.16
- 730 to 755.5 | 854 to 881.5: 1.28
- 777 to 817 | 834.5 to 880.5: 1.12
